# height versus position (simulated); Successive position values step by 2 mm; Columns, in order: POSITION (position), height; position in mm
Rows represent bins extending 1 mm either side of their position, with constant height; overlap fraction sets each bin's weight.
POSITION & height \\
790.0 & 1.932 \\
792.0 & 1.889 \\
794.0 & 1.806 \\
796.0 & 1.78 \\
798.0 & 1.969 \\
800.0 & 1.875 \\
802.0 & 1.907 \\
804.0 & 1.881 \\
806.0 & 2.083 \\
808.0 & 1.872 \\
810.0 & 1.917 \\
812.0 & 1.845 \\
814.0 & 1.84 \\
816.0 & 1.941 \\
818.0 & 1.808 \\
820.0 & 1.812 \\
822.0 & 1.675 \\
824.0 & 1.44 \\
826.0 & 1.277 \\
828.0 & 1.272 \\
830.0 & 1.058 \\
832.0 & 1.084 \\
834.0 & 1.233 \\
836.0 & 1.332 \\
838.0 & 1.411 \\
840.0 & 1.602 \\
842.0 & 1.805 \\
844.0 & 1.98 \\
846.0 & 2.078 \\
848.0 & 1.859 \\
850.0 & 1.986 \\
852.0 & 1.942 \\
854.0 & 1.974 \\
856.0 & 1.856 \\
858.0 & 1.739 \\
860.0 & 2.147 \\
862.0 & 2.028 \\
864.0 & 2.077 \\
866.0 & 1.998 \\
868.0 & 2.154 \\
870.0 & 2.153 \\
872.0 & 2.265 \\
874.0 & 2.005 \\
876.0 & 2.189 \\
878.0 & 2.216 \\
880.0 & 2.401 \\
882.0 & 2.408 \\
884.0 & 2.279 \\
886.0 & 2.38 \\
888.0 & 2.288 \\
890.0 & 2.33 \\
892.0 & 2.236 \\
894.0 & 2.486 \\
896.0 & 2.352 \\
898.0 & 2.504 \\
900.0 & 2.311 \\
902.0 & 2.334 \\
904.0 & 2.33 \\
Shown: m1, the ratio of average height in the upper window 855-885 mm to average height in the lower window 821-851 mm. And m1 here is 1.4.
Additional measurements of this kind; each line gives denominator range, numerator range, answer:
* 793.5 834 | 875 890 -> 1.36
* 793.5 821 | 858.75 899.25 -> 1.19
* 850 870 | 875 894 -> 1.16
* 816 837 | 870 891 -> 1.59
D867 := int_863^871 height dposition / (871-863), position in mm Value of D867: 2.1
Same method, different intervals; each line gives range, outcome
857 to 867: 2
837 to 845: 1.7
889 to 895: 2.35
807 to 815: 1.87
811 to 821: 1.85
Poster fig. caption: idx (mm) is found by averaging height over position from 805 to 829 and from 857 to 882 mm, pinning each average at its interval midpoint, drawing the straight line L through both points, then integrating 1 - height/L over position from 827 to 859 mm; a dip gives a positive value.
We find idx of 4.93 mm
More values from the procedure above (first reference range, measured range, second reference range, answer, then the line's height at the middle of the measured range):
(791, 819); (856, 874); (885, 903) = 1.2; 2.2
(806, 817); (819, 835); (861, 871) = 4.9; 1.95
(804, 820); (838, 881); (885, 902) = 3.2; 2.17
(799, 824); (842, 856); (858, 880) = 0.5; 2.03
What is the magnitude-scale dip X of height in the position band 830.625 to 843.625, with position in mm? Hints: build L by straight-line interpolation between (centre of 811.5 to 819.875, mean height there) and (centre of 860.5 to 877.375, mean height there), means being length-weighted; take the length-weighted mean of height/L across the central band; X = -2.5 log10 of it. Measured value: 0.344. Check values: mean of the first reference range 1.85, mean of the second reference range 2.11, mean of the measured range 1.43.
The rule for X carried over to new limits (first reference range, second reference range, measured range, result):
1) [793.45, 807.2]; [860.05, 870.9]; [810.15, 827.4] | 0.15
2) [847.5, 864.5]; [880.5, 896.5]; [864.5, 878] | 0.00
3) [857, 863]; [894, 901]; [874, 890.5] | -0.03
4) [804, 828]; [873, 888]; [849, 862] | 0.07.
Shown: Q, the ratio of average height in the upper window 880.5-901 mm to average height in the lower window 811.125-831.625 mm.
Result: 1.5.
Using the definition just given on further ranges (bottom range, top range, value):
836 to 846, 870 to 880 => 1.29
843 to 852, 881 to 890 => 1.19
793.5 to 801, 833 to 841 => 0.75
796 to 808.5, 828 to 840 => 0.66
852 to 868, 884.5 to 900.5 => 1.19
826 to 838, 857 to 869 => 1.66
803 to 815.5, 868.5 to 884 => 1.17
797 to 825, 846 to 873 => 1.09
